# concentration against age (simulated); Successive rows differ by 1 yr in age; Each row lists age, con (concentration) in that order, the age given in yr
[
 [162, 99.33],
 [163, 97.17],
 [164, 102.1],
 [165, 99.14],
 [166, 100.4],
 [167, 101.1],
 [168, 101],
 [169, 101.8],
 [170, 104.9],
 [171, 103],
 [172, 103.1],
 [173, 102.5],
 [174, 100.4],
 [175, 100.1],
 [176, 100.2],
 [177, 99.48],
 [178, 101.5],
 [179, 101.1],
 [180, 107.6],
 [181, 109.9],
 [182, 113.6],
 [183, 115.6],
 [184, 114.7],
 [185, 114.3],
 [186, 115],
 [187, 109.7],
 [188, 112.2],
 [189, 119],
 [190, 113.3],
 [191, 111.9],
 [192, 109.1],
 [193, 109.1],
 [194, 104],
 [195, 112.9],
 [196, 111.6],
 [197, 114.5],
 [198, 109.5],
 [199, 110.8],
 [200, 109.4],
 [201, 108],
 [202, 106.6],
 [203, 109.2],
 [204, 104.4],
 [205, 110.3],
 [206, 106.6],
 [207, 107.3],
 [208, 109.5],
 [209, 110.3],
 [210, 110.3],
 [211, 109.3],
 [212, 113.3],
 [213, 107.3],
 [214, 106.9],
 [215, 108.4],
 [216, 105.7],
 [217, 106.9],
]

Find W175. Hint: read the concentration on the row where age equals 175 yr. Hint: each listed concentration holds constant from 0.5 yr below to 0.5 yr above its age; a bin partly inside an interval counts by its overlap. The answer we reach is 100.1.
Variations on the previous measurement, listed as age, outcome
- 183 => 115.6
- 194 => 104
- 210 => 110.3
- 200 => 109.4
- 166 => 100.4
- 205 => 110.3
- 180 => 107.6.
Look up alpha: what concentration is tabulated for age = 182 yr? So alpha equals 113.6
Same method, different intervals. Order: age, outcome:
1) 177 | 99.48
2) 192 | 109.1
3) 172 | 103.1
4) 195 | 112.9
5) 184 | 114.7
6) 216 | 105.7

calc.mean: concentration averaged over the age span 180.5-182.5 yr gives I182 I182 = 112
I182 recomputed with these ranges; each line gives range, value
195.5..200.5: 111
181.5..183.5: 115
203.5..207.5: 107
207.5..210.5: 110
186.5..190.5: 114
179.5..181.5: 109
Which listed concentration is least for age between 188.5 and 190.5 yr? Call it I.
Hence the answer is 113.3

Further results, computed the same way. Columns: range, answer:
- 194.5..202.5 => 106.6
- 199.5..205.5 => 104.4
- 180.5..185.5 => 109.9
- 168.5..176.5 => 100.1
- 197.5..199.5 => 109.5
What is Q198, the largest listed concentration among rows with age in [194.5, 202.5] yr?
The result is 114.5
